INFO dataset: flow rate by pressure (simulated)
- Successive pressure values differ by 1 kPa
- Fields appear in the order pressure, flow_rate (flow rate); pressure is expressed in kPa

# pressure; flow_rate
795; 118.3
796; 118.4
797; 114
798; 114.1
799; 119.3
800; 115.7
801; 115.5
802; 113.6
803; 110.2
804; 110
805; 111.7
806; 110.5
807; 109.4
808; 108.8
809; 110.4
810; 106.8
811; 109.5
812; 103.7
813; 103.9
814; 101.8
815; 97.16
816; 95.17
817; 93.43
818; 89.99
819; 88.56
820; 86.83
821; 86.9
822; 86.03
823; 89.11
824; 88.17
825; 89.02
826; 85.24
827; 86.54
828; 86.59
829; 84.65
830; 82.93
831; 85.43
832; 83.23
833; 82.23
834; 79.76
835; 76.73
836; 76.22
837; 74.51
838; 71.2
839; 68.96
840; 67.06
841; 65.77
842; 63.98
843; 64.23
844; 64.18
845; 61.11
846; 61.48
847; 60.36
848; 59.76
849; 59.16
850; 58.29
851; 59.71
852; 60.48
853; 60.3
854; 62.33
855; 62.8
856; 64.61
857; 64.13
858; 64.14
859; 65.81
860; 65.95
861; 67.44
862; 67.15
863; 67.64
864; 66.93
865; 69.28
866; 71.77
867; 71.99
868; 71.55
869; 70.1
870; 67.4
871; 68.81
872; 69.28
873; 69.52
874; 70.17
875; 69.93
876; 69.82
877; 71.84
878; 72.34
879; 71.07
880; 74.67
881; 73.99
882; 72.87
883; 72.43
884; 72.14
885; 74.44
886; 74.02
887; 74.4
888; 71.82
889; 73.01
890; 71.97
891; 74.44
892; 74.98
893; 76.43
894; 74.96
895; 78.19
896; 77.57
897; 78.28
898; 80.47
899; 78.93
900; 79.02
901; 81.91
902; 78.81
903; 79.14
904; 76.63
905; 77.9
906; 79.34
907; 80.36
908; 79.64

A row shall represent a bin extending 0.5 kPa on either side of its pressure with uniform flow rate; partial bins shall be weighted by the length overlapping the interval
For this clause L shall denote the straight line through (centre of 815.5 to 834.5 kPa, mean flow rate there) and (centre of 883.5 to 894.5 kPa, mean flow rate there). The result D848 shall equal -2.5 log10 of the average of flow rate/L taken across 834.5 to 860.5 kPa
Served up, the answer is 0.26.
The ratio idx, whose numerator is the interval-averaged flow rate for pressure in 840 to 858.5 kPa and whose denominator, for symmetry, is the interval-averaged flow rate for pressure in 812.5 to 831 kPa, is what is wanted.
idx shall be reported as 0.69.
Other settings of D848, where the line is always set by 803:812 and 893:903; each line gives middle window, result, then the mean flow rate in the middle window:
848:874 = 0.35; 65.8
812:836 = 0.18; 88.3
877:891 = 0.14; 73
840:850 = 0.48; 62.3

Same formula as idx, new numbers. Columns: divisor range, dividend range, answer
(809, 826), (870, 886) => 0.75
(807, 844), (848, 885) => 0.78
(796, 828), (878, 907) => 0.75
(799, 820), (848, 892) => 0.65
